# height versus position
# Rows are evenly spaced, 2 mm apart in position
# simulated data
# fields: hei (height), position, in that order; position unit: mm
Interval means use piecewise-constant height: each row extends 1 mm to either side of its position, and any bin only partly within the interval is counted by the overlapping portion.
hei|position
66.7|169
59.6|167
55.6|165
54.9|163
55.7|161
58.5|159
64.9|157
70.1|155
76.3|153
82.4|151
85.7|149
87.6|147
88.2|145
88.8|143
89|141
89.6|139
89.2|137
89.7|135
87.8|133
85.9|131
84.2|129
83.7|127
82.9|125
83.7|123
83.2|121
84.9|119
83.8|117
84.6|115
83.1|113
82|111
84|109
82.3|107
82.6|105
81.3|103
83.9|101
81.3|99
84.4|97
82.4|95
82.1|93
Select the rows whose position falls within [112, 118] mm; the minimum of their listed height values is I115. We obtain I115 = 83.1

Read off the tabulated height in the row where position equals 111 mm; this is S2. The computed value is 82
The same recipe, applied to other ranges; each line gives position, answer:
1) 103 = 81.3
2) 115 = 84.6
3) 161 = 55.7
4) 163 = 54.9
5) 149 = 85.7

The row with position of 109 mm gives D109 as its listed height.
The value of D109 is 84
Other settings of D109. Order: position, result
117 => 83.8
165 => 55.6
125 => 82.9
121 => 83.2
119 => 84.9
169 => 66.7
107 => 82.3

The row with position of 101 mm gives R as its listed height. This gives 83.9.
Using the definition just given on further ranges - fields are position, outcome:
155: 70.1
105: 82.6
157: 64.9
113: 83.1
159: 58.5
